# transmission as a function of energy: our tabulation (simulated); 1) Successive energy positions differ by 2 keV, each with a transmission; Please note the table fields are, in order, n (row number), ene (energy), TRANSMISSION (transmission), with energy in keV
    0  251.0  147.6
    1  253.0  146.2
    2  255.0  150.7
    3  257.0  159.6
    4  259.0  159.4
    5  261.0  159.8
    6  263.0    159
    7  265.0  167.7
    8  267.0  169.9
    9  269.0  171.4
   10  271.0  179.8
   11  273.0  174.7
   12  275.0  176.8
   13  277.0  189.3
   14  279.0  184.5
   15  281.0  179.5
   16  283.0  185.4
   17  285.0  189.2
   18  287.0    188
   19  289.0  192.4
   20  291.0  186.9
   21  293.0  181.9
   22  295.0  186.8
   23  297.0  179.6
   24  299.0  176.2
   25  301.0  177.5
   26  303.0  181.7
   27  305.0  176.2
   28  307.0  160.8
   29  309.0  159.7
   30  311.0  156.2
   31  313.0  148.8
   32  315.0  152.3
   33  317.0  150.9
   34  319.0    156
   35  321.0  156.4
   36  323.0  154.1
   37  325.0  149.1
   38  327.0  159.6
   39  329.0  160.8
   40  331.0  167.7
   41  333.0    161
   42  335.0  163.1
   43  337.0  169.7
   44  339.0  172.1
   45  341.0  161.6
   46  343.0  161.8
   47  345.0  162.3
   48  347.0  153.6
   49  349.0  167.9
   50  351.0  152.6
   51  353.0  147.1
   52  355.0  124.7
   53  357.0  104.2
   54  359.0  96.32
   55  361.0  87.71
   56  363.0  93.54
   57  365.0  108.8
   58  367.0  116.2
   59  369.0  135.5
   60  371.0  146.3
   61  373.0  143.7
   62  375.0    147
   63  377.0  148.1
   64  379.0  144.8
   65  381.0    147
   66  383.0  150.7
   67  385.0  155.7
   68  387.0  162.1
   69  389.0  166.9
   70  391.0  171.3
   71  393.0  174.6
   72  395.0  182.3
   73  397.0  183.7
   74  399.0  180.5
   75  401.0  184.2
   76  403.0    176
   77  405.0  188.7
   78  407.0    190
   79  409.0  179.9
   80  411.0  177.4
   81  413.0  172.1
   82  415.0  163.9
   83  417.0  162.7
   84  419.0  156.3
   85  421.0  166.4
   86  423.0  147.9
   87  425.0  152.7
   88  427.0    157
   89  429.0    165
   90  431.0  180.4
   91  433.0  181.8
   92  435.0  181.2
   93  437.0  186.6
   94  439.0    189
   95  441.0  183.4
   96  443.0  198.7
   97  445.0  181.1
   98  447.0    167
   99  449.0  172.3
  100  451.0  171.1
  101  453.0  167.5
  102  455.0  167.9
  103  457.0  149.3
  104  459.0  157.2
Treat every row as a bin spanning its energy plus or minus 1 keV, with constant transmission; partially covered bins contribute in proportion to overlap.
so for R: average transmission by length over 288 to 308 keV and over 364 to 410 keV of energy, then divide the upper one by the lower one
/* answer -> 0.9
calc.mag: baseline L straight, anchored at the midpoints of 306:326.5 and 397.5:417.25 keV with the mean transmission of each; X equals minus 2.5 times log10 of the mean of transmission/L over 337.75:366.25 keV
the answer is 0.20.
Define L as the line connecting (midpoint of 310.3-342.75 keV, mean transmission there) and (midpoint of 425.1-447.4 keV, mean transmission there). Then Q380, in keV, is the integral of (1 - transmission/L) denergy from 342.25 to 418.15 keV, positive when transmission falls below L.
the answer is 7.1 keV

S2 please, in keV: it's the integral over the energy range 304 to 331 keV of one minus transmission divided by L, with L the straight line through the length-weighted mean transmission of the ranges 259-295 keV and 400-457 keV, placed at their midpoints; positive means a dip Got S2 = 2.99 keV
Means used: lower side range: 178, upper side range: 173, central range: 157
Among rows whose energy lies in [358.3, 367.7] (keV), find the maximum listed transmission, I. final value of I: 116.2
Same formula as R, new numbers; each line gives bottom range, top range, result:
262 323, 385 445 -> 1.01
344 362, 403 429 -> 1.26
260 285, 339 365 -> 0.77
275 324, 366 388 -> 0.84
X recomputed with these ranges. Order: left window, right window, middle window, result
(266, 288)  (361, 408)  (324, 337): 0.046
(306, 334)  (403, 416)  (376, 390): 0.123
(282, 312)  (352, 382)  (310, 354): -0.048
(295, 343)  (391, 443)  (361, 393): 0.200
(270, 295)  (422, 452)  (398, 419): -0.002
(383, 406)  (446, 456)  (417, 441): 0.008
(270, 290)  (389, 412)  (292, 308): 0.035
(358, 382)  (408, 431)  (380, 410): -0.186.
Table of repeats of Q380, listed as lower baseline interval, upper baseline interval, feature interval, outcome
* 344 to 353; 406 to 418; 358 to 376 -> 4.8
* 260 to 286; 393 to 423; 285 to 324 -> 1.2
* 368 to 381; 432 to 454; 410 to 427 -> 0.5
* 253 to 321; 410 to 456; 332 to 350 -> 0.8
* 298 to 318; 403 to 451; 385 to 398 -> -0.1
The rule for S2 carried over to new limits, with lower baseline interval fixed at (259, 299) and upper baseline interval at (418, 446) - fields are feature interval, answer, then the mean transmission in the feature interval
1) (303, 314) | 0.9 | 162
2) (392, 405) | -0.5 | 181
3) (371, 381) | 1.7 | 146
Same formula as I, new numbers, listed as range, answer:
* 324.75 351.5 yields 172.1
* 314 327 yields 159.6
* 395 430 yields 190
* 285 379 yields 192.4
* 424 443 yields 198.7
